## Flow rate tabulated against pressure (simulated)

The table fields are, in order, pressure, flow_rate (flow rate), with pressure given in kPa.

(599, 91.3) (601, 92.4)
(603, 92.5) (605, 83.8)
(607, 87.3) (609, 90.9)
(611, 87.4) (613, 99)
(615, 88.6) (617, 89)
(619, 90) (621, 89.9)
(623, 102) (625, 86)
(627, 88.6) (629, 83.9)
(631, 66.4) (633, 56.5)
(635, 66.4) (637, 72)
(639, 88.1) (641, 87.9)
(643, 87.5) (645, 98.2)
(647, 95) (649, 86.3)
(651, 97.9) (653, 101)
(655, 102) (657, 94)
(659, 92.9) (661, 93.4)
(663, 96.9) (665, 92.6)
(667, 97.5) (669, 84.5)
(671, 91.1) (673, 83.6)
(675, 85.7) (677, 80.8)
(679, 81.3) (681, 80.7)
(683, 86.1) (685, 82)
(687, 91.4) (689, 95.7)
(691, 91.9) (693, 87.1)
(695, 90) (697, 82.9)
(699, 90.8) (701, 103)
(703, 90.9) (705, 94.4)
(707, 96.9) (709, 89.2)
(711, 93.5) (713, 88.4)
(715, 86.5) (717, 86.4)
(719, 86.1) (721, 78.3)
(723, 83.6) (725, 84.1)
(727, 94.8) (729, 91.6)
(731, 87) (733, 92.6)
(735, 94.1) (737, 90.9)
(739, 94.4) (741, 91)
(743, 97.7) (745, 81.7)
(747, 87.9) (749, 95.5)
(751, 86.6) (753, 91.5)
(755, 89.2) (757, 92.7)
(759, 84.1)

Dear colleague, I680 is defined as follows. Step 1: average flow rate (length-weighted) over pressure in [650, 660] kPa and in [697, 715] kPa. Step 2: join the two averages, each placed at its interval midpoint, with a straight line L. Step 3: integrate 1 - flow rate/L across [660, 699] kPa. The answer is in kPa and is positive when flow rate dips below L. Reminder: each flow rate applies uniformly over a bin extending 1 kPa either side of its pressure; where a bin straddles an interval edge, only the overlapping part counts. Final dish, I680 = 2.8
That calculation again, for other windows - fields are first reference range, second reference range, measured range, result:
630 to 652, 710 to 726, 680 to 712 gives -2.12 kPa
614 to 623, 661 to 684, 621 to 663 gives 0.83 kPa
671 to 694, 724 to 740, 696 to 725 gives -0.05 kPa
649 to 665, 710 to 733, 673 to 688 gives 1.44 kPa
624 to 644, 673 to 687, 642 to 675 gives -4.95 kPa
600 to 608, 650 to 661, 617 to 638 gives 2.72 kPa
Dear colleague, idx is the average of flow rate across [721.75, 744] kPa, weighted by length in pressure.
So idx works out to 90.9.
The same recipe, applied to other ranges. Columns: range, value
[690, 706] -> 91.4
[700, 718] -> 92.1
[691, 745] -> 90.1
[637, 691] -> 90.2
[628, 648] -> 80.2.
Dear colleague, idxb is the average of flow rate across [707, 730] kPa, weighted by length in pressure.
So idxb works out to 87.9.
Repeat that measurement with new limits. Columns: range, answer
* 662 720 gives 89.2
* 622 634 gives 80.6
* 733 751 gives 91.4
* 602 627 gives 90.5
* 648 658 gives 96.2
